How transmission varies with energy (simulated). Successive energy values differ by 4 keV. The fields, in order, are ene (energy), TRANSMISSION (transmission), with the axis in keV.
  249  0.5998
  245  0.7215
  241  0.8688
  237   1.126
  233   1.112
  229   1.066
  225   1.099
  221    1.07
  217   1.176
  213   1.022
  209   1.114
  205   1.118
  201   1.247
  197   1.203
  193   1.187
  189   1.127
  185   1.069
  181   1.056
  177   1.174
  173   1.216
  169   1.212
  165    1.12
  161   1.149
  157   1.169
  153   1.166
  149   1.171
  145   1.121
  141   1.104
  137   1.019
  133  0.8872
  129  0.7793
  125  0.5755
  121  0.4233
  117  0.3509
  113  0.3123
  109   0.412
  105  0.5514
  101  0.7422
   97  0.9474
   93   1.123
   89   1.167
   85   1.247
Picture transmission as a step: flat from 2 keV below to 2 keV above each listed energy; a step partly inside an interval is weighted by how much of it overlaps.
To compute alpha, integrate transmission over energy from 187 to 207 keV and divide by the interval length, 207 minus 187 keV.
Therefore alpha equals 1.18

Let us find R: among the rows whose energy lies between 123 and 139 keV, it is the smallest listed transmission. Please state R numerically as 0.5755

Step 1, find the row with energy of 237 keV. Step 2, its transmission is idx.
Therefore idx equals 1.126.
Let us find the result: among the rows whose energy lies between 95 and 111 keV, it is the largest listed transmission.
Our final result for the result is 0.9474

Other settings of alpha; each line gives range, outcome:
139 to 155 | 1.14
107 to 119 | 0.358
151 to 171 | 1.16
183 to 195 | 1.13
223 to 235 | 1.09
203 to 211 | 1.12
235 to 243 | 0.997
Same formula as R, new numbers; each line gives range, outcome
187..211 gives 1.114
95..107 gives 0.5514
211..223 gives 1.022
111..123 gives 0.3123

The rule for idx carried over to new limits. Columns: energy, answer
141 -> 1.104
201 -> 1.247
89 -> 1.167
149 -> 1.171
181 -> 1.056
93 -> 1.123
